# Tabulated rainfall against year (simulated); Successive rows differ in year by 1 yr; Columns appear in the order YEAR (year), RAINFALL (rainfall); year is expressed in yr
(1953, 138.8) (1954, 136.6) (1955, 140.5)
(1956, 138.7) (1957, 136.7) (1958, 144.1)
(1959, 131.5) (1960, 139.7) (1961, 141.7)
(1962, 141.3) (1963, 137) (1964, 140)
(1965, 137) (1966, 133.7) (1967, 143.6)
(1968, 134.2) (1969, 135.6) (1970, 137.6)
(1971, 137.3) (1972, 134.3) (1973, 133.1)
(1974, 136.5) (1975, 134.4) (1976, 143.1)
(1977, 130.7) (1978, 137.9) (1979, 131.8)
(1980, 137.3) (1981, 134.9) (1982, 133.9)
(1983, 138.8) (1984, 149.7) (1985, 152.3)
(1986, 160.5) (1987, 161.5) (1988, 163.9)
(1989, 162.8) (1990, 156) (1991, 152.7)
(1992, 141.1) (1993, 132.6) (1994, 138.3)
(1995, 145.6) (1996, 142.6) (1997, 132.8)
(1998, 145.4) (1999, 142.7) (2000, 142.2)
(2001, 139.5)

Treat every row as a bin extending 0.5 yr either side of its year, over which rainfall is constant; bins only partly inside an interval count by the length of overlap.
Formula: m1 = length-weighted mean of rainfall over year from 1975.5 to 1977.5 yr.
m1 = 137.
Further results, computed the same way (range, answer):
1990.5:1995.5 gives 142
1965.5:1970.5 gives 137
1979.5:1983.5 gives 136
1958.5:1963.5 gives 138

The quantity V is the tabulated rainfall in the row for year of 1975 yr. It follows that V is 134.4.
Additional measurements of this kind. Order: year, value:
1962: 141.3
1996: 142.6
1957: 136.7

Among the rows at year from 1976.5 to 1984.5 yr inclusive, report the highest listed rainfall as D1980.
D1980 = 149.7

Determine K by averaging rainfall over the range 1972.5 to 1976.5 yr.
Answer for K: 137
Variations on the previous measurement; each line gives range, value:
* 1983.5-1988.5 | 158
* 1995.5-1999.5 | 141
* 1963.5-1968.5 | 138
